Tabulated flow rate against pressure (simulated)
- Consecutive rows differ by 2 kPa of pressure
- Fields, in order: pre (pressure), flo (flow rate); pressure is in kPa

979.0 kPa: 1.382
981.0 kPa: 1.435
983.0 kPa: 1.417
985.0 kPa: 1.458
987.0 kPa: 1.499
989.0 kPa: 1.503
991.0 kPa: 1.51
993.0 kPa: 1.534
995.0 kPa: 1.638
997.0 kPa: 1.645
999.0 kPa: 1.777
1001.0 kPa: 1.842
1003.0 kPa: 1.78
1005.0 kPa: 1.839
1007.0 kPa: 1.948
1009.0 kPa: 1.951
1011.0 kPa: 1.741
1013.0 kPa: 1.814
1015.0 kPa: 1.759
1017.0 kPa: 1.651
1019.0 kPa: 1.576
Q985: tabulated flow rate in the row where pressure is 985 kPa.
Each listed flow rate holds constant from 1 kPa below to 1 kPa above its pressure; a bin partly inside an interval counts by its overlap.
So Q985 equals 1.458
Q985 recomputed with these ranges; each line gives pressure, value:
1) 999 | 1.777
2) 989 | 1.503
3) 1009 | 1.951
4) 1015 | 1.759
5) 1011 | 1.741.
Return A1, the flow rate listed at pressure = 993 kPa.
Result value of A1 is 1.534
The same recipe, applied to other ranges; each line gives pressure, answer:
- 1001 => 1.842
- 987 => 1.499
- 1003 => 1.78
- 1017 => 1.651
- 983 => 1.417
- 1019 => 1.576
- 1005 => 1.839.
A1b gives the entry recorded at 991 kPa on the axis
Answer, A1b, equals 1.51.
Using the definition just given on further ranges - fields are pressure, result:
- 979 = 1.382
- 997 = 1.645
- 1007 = 1.948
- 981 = 1.435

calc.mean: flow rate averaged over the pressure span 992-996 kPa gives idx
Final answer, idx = 1.59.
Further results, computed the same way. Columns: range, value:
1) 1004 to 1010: 1.91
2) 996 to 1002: 1.75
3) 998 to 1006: 1.81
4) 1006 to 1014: 1.86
